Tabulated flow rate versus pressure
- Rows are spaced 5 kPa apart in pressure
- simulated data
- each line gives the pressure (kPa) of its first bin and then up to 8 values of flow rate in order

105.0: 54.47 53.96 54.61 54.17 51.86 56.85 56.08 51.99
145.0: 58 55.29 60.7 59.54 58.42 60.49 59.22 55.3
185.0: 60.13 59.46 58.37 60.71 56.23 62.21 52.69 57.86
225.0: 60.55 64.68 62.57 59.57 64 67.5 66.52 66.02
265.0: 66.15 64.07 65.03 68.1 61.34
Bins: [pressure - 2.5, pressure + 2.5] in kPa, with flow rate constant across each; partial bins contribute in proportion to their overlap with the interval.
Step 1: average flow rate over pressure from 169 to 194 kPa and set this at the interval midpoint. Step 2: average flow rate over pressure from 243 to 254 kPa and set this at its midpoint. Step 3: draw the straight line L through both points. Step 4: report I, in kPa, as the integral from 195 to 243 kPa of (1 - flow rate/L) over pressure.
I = 2.39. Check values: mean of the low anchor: 58.8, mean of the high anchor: 65.9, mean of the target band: 59.7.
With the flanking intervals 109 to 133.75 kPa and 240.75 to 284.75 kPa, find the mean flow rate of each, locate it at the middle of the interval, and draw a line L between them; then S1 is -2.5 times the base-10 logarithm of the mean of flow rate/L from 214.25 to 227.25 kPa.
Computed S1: 0.08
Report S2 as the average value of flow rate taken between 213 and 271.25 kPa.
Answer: 62.7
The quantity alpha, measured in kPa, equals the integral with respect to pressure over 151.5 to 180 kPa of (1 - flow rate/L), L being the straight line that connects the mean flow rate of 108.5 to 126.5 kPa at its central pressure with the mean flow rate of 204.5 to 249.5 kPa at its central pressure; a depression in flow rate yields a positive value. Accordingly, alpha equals -1.2 kPa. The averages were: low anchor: 53.7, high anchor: 60.5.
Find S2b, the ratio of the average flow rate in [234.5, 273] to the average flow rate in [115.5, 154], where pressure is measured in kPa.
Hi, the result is 1.17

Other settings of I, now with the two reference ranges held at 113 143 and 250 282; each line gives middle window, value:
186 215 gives 0.8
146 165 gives -0.6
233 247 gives 0.4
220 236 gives 0.2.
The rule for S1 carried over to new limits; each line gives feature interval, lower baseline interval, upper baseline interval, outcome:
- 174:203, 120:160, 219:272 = 0.01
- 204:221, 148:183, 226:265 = 0.08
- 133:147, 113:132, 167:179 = 0.02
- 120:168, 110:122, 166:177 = 0.01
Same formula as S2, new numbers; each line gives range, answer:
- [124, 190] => 57.4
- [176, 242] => 59.3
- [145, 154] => 56.9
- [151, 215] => 58.9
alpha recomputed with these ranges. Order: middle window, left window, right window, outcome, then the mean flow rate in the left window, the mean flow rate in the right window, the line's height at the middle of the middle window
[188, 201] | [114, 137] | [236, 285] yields 0.1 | 54.7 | 64.9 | 59.9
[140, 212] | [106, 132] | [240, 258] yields 0.5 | 54.3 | 65.1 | 59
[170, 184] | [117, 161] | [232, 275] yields 0.2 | 55.9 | 64.6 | 58.8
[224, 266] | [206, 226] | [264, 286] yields -1.9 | 58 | 65.1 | 61.5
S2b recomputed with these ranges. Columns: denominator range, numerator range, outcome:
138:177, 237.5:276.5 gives 1.12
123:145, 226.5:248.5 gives 1.15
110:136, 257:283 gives 1.21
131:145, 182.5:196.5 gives 1.08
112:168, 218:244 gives 1.09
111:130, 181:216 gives 1.09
